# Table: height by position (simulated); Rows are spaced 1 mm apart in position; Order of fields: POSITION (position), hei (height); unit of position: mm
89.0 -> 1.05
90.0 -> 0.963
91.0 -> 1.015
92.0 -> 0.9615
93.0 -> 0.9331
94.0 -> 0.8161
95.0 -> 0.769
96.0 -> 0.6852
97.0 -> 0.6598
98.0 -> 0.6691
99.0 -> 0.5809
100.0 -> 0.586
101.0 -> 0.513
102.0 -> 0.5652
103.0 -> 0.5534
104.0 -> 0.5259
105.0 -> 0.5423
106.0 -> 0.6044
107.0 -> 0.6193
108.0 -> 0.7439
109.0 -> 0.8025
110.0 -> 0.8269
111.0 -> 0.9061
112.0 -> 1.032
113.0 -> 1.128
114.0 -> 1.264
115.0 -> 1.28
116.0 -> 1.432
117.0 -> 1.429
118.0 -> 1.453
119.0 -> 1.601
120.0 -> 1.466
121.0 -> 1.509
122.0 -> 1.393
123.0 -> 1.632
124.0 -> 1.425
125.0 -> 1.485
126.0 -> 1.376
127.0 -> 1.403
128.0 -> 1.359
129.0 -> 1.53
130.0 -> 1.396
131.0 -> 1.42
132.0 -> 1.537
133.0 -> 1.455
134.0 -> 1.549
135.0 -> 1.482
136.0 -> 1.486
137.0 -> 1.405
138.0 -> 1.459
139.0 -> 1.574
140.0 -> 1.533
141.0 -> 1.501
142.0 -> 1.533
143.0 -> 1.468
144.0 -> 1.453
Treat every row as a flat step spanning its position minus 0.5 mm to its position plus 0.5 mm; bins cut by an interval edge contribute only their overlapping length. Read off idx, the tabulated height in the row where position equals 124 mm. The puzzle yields 1.425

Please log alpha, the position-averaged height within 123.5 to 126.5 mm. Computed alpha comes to 1.43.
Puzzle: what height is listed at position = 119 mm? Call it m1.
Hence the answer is 1.601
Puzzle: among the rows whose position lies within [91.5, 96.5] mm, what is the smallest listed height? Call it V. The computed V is 0.6852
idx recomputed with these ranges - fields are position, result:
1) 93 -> 0.9331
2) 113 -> 1.128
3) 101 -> 0.513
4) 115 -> 1.28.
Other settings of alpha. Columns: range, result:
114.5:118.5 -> 1.4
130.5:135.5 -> 1.49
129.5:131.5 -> 1.41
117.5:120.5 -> 1.51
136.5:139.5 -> 1.48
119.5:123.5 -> 1.5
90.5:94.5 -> 0.931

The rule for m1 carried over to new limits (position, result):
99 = 0.5809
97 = 0.6598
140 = 1.533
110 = 0.8269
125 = 1.485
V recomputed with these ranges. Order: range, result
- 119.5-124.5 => 1.393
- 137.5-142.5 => 1.459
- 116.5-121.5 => 1.429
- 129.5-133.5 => 1.396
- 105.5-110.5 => 0.6044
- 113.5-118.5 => 1.264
